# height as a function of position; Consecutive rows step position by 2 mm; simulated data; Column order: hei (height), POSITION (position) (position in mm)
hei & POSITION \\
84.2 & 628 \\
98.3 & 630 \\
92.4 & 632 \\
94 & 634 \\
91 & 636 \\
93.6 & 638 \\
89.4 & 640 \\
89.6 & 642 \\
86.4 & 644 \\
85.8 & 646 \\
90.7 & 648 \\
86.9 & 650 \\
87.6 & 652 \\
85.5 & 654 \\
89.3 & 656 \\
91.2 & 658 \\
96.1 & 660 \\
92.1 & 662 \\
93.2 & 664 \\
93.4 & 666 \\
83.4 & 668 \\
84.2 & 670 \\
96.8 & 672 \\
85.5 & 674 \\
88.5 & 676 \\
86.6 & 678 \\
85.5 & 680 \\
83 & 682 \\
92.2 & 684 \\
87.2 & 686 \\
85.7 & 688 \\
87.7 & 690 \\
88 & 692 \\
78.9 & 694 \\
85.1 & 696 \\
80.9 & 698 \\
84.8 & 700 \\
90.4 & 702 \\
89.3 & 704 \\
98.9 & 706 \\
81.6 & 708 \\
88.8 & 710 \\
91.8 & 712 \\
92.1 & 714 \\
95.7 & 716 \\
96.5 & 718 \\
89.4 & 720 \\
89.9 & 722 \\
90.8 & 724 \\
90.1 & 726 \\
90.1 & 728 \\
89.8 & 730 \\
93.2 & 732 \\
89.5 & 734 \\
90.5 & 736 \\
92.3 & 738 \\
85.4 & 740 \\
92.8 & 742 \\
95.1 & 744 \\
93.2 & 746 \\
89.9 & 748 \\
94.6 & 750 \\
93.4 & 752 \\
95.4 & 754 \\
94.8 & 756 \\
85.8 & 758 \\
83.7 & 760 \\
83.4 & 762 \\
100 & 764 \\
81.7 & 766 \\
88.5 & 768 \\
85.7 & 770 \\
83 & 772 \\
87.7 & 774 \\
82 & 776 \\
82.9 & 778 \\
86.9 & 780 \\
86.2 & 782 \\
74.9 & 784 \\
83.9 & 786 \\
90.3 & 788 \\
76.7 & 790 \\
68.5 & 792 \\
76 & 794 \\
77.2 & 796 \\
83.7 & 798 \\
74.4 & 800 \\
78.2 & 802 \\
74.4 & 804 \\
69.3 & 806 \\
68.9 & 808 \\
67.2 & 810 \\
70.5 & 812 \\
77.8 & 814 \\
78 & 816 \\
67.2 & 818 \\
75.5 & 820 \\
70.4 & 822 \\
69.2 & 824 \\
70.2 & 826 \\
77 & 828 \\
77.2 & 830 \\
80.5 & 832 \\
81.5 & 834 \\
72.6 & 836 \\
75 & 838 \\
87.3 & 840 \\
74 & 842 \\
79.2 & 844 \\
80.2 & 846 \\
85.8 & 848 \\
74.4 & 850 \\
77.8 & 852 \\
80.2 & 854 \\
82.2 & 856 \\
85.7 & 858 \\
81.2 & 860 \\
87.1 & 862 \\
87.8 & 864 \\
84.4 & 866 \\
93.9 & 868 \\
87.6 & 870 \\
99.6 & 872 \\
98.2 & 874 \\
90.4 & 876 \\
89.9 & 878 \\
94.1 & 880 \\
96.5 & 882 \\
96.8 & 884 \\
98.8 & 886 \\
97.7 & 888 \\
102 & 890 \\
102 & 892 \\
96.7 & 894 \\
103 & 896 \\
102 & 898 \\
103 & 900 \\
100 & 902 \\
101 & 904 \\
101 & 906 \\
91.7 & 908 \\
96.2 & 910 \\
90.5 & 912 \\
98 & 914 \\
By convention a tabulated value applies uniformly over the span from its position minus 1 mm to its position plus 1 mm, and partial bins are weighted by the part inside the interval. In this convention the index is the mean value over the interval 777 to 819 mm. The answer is 76.8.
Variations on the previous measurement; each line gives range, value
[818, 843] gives 75.5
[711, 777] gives 90.2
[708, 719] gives 91.9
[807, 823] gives 71.9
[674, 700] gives 85.7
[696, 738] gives 90.1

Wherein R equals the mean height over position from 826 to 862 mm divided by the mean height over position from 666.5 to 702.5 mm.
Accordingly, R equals 0.92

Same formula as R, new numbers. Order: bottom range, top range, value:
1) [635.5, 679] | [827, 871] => 0.91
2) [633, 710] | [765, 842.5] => 0.88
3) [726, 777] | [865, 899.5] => 1.07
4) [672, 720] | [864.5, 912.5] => 1.09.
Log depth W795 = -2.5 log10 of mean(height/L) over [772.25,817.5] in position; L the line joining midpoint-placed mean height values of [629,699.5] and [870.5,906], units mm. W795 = 0.21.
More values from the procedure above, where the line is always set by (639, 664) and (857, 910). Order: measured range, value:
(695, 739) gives 0.01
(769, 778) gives 0.10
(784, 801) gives 0.18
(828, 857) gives 0.19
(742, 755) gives -0.02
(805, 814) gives 0.31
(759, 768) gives 0.06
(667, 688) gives 0.03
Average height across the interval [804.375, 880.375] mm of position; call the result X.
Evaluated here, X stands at 80.1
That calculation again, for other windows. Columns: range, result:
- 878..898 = 98.4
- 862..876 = 91.5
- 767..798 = 82.1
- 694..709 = 86.7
